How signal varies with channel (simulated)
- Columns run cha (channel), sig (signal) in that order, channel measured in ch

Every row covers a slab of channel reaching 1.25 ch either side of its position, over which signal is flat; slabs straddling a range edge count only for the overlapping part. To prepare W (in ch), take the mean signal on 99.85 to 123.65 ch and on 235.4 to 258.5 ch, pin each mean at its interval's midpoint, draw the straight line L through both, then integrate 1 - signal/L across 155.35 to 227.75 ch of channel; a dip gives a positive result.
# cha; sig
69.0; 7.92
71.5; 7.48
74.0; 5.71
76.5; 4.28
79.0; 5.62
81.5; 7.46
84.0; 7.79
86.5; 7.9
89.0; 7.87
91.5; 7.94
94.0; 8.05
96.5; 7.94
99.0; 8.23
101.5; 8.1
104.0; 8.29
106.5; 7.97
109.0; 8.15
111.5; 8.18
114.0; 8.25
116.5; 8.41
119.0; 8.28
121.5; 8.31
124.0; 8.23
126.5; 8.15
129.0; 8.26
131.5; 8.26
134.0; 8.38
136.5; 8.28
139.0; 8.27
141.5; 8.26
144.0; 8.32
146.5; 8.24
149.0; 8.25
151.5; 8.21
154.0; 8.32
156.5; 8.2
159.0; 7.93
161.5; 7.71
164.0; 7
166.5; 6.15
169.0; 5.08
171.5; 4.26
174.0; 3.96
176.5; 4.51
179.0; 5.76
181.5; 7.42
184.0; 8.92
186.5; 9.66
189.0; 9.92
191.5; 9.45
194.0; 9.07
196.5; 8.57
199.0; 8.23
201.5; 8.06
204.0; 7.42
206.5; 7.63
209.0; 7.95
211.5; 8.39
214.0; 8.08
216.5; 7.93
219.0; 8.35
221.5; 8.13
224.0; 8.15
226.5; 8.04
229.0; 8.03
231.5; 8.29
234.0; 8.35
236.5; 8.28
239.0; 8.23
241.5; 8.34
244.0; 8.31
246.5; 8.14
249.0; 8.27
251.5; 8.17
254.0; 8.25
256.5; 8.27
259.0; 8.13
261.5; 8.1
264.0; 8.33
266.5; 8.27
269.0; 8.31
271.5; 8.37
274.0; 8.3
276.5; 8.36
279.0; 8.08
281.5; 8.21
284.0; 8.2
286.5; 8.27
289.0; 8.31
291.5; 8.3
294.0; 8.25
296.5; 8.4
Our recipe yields 5.7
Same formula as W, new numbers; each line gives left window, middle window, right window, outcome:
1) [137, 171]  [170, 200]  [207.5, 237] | 1.64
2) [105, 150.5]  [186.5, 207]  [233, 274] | -0.97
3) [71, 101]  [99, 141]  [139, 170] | -4.48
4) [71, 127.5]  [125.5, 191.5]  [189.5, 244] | 3.37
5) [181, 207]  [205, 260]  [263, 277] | 2.02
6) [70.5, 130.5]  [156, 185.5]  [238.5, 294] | 5.74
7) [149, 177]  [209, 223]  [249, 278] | -1.26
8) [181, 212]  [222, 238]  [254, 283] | 0.42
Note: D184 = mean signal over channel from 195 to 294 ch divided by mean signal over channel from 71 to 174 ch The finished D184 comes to 1.1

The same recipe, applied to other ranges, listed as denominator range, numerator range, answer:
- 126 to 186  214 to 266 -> 1.12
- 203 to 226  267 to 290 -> 1.03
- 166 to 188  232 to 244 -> 1.33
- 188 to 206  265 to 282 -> 0.96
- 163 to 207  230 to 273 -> 1.13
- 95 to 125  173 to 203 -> 0.95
